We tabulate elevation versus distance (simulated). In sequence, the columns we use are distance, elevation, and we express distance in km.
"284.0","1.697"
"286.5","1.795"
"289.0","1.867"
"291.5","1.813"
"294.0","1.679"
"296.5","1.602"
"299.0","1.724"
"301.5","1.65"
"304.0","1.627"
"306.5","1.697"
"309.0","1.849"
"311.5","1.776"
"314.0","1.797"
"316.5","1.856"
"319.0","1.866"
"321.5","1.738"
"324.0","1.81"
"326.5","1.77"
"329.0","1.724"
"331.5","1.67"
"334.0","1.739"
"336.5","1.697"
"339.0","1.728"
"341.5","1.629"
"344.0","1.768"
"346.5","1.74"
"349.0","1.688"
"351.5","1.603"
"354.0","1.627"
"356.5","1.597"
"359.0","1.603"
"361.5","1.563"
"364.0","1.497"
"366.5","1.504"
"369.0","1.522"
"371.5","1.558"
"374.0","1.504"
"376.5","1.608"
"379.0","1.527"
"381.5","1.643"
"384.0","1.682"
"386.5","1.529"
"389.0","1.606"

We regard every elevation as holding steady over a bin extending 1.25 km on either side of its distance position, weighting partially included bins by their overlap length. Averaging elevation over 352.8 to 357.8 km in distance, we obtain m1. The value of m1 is 1.61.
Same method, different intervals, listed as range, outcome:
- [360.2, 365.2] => 1.53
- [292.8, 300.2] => 1.67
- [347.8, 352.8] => 1.64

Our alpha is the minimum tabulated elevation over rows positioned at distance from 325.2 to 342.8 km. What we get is 1.629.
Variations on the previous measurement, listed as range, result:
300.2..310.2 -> 1.627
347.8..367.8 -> 1.497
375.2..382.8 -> 1.527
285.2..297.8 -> 1.602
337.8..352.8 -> 1.603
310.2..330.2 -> 1.724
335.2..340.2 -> 1.697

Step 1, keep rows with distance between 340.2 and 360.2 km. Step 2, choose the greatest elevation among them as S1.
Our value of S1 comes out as 1.768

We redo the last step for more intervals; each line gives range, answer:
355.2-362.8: 1.603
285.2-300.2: 1.867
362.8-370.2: 1.522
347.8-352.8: 1.688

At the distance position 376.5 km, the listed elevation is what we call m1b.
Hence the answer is 1.608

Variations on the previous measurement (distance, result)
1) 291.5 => 1.813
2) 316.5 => 1.856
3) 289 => 1.867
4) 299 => 1.724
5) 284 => 1.697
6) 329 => 1.724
